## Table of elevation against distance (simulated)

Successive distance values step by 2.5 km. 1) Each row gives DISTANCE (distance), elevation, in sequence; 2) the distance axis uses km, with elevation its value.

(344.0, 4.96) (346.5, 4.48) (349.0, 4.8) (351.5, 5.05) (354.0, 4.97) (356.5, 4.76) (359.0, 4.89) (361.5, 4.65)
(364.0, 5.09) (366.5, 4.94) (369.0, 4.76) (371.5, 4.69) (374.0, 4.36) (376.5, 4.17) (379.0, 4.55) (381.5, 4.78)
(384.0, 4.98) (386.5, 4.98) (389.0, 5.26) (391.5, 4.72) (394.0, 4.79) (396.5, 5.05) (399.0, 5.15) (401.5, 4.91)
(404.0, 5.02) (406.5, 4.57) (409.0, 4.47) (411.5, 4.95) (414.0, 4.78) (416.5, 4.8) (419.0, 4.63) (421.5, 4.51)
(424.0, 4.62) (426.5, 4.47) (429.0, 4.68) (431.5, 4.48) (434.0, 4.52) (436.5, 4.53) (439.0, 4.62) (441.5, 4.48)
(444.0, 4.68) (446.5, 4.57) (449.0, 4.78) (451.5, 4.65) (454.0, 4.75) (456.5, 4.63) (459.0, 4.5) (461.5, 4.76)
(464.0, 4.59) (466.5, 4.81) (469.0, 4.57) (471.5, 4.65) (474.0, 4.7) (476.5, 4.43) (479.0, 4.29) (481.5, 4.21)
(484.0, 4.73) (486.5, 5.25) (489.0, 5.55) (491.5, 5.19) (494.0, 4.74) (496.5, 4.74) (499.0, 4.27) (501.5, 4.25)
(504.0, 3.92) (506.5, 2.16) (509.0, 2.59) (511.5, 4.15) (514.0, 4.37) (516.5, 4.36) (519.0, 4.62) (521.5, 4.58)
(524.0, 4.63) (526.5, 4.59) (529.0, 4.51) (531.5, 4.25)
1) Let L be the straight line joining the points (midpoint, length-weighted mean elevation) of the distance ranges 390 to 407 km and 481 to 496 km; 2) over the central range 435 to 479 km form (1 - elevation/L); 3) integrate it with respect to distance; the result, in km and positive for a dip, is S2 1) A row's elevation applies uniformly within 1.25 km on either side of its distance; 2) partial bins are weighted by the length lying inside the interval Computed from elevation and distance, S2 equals 2.93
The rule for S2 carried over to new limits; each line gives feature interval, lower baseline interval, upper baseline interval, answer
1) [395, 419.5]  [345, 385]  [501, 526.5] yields -1.7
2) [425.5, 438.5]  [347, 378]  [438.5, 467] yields 0.4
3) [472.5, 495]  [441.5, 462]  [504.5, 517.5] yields -4.2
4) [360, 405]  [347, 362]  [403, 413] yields -0.3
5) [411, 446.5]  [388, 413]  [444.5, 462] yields 1.1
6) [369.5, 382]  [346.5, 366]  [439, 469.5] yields 0.8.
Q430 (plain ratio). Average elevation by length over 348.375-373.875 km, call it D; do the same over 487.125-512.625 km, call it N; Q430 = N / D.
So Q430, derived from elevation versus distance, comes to 0.86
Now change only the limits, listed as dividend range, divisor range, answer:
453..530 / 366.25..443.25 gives 0.94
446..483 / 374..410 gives 0.96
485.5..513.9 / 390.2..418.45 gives 0.88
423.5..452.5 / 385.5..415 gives 0.94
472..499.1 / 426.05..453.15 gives 1.03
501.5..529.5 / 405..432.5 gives 0.87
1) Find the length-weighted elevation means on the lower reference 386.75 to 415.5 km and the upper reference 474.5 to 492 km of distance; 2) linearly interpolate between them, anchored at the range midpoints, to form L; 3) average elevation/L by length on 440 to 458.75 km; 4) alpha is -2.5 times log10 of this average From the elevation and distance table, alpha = 0.043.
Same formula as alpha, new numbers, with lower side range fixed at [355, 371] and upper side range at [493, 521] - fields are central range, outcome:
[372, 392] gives 0.00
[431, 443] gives -0.03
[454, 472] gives -0.09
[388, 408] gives -0.06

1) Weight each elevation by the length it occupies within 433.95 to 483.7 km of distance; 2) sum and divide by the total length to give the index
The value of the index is 4.59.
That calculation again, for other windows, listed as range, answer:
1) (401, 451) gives 4.65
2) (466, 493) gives 4.76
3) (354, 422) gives 4.79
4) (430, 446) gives 4.55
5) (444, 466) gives 4.66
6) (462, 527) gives 4.42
